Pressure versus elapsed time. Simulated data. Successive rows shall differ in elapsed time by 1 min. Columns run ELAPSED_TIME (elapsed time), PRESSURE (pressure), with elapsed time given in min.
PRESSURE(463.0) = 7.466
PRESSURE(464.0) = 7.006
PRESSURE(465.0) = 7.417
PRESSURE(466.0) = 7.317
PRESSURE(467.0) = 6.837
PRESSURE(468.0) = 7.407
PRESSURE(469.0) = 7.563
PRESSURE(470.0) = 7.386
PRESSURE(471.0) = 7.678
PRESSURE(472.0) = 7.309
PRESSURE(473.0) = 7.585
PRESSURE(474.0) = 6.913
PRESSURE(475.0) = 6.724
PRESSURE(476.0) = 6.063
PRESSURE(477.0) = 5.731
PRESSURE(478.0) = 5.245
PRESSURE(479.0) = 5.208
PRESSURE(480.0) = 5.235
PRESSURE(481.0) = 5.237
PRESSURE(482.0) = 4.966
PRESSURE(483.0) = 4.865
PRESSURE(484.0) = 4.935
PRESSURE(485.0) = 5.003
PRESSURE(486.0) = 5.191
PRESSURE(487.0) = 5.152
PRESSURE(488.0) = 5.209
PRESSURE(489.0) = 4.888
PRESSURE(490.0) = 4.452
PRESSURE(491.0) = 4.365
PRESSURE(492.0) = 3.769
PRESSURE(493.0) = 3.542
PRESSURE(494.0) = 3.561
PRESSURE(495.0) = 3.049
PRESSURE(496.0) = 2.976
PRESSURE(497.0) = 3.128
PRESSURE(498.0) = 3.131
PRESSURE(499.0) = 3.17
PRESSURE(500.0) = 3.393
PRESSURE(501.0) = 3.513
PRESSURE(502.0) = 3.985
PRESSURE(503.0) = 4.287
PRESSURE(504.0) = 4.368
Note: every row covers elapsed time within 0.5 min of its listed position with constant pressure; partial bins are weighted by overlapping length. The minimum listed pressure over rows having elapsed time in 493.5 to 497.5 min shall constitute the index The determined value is 2.976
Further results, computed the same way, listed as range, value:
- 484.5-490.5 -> 4.452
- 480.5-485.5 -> 4.865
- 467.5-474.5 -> 6.913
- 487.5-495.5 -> 3.049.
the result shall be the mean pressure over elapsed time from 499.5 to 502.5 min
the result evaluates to 3.63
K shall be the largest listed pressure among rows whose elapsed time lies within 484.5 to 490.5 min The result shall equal 5.209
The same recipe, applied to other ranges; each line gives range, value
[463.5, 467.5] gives 7.417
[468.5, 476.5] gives 7.678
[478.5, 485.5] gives 5.237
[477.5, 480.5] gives 5.245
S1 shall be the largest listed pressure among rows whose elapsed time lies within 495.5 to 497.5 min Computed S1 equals 3.128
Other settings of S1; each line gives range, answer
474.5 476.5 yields 6.724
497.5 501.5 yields 3.513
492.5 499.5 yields 3.561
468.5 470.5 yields 7.563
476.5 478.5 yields 5.731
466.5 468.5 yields 7.407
